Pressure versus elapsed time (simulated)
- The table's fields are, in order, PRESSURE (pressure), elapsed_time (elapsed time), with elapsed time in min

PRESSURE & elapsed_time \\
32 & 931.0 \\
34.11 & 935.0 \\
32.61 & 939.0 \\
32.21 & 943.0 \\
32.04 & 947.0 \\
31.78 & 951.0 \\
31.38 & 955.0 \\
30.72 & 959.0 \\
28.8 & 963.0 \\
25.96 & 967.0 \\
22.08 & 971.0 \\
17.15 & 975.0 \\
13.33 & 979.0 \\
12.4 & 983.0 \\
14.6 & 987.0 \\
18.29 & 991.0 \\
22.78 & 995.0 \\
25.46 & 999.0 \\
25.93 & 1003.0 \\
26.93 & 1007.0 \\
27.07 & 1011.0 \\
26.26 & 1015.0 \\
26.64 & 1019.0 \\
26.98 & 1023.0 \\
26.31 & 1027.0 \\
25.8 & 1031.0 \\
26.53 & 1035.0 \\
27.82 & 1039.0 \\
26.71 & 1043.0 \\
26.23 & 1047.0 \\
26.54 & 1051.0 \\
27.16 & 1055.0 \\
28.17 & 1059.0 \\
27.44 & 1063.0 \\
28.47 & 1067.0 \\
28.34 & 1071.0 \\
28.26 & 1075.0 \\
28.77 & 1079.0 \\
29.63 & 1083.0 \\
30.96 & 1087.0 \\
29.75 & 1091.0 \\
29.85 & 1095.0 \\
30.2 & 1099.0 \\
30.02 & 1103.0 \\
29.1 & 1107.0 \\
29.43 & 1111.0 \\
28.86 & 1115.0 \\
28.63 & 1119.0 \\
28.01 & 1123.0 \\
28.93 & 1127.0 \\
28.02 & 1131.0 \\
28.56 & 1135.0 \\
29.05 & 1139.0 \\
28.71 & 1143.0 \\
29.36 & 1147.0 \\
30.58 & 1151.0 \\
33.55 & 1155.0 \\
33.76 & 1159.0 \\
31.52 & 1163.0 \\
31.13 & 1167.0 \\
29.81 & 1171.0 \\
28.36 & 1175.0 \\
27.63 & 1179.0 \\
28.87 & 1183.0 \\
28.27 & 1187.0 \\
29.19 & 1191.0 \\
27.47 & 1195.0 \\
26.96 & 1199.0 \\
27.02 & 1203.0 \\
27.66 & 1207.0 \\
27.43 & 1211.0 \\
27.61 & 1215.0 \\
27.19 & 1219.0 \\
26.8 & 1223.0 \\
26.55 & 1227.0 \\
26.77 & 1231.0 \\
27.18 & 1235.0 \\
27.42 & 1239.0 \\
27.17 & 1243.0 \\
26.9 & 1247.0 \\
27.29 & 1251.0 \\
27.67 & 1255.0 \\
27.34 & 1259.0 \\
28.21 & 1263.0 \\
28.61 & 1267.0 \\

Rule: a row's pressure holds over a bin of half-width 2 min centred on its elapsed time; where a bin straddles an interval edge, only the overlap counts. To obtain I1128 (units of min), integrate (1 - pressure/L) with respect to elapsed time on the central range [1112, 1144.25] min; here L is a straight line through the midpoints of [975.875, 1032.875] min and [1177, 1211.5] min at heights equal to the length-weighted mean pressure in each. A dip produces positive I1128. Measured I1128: -3.20 min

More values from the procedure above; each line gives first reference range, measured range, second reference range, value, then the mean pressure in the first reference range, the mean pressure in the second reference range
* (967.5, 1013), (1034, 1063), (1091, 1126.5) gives -2.50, 20.7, 29.3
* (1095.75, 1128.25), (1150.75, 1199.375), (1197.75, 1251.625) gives -3.11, 29.2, 27.1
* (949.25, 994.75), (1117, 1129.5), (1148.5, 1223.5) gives -0.66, 22.4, 29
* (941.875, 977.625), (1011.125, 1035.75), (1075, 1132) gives 1.66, 27.7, 29.3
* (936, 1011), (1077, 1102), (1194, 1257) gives -3.78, 24.9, 27.2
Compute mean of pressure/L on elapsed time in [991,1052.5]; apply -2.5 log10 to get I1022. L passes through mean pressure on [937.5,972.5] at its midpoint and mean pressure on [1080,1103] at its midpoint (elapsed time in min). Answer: 0.15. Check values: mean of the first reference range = 29.8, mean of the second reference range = 30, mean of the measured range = 26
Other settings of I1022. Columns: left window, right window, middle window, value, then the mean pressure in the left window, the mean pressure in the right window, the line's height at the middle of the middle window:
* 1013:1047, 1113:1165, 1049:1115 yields -0.028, 26.6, 29.8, 28.1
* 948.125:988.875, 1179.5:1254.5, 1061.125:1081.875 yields -0.141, 23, 27.4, 24.9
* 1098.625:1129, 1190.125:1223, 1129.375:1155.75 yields -0.036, 29.1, 27.5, 28.6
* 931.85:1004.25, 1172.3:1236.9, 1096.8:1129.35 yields -0.097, 25.2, 27.6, 26.7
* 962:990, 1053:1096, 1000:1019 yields -0.193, 18.8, 28.8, 22.2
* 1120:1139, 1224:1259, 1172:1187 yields -0.020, 28.5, 27.1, 27.9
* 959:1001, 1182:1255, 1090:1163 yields -0.198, 20.6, 27.4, 24.8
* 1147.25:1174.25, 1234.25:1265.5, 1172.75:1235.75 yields 0.072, 31.4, 27.4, 29.5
